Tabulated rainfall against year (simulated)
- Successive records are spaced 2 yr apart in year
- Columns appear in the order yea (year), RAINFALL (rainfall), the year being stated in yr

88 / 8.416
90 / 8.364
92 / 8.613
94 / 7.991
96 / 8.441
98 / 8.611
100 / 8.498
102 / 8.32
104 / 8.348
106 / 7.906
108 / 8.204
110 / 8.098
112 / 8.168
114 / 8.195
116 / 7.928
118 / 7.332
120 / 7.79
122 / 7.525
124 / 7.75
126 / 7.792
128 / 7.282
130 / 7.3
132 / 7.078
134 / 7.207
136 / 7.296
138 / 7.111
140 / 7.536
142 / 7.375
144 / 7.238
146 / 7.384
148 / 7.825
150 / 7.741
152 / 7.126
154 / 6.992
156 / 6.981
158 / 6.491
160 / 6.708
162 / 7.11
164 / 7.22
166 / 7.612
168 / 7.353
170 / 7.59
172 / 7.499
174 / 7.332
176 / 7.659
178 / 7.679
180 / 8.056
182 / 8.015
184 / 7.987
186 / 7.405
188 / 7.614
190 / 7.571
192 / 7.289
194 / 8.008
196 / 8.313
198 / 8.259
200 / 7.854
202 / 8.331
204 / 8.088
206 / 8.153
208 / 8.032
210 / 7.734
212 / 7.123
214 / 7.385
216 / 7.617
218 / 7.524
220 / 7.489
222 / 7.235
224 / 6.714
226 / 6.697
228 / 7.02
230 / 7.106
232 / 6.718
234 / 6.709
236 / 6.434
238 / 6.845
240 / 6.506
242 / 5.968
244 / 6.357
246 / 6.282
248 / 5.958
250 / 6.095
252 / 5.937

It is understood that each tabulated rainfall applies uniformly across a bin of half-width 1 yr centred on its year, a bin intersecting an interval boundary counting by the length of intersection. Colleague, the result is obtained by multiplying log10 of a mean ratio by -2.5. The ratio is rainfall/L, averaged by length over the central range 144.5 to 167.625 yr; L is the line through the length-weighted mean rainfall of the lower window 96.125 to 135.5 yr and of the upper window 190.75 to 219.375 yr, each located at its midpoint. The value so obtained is 0.09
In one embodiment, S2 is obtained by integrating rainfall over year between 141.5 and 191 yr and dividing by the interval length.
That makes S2 7.42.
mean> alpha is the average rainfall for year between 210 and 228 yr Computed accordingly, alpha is 7.24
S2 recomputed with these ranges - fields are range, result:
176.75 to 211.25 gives 7.9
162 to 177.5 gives 7.45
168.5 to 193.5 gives 7.64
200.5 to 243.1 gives 7.22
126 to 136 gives 7.28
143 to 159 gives 7.22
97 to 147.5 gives 7.73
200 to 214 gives 7.87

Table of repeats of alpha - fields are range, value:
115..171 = 7.35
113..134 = 7.58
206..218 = 7.62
